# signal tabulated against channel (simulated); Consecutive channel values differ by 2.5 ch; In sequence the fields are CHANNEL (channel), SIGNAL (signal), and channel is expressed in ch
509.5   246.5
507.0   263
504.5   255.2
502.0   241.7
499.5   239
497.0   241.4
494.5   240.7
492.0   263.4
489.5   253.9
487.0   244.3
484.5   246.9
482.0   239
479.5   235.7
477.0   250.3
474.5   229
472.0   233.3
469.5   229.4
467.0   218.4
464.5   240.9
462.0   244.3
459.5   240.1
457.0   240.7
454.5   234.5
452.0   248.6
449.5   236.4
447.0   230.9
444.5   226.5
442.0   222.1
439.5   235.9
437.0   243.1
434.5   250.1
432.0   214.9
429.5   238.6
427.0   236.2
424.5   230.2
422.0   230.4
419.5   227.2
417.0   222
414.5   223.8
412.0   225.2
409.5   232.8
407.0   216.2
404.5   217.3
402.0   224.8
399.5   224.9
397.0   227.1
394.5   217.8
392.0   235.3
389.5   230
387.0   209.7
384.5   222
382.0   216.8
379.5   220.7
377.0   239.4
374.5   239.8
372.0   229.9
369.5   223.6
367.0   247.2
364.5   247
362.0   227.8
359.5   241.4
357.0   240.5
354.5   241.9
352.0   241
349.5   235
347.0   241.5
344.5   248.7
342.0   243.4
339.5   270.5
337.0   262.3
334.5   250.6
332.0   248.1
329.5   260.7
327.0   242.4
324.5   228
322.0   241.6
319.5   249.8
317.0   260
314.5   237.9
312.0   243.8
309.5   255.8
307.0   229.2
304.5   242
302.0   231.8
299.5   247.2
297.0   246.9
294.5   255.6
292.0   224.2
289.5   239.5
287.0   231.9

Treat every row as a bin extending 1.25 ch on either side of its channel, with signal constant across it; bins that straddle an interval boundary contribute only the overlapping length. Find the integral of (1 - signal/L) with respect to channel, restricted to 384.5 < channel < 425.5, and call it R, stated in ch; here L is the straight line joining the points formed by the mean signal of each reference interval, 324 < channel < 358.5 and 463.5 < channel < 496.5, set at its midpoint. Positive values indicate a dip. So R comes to 3.3 ch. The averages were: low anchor 247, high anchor 240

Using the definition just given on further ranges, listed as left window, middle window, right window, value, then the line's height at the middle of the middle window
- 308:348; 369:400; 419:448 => 1.8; 240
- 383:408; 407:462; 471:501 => -0.3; 231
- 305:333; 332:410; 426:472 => 2.1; 241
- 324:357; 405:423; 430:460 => 1.0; 239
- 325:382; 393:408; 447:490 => 1.2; 241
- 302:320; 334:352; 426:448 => -0.6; 242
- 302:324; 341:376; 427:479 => 0.3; 241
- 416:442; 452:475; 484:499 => 0.5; 241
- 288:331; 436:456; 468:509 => 0.7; 244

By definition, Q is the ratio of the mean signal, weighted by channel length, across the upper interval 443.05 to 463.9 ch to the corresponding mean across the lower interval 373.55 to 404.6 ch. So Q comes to 1.1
